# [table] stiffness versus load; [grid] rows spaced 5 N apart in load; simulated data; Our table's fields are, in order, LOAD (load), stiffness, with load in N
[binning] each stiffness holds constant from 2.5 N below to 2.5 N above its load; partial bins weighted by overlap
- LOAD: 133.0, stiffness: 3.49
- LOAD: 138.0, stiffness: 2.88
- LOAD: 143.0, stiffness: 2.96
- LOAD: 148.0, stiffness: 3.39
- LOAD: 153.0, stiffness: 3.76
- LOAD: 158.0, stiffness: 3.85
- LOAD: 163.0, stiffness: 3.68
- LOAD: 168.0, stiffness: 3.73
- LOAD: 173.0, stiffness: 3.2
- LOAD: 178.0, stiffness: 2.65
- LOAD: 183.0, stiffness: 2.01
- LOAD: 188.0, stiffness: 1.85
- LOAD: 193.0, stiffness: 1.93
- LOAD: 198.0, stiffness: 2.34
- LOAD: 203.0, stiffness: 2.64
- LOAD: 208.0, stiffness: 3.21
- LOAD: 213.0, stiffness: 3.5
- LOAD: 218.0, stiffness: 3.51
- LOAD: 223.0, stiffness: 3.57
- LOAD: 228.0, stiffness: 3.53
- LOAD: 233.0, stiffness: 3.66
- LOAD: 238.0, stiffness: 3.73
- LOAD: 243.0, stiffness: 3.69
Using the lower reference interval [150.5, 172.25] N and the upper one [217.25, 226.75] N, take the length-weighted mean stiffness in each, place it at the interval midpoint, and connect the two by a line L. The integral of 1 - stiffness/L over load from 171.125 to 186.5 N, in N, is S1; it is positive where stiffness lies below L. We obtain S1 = 4.7 N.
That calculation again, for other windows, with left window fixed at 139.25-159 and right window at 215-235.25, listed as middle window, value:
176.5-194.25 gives 7.1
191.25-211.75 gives 5.3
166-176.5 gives 0.3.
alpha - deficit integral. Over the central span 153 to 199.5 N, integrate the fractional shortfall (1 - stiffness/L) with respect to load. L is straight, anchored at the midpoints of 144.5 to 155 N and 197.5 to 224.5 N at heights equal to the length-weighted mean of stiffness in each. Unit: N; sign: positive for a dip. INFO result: 7.1 N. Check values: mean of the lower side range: 3.51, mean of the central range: 2.87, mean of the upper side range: 3.17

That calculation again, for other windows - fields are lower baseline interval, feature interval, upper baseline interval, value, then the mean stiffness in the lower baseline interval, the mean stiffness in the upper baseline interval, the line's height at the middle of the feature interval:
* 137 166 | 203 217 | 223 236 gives 1.2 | 3.45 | 3.6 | 3.56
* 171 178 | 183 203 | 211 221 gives 6.9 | 3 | 3.51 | 3.23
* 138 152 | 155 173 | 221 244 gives -2.2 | 3.19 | 3.63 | 3.28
